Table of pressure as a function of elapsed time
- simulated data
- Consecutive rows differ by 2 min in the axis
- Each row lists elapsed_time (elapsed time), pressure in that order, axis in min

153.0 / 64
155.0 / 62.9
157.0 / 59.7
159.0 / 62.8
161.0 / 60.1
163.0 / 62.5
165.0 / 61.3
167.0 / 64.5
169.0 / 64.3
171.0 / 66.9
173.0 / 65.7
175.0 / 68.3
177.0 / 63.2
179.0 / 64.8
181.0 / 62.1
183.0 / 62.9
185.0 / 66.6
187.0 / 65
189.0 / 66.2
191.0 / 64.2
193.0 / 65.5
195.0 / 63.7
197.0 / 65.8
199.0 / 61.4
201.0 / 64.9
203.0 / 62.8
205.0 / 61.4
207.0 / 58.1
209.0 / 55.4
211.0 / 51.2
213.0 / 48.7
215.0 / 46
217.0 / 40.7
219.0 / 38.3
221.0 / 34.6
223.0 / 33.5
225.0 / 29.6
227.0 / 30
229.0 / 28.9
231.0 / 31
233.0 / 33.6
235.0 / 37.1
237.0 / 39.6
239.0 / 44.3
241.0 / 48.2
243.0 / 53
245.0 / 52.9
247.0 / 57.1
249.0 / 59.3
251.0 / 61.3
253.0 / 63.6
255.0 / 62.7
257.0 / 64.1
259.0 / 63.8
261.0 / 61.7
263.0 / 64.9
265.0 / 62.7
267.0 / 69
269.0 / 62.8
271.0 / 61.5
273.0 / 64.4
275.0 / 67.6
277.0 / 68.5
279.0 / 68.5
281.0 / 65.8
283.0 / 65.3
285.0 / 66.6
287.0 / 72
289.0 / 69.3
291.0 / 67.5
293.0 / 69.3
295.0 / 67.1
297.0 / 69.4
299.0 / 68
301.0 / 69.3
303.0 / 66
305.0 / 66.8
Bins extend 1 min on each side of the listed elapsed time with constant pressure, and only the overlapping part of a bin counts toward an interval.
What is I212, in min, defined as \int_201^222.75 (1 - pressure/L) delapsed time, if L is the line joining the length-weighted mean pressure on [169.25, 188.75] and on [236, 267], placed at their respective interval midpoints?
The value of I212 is 4.2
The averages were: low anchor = 65.1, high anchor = 57.7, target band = 49.9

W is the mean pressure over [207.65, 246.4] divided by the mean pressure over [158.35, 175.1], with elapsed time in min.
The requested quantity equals 0.65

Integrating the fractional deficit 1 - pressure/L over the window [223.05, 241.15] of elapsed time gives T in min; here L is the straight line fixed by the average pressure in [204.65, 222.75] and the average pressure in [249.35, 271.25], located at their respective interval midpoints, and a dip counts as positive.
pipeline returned 6.3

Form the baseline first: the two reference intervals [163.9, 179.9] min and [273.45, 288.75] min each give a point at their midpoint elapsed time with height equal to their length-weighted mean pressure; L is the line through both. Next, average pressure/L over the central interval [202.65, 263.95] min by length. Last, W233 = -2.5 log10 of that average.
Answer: 0.34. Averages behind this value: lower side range 64.9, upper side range 67.7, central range 48.8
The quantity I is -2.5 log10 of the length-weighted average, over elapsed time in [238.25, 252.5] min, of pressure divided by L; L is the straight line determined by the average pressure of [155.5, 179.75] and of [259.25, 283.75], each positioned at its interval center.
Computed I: 0.193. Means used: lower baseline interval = 63.6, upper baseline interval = 65.2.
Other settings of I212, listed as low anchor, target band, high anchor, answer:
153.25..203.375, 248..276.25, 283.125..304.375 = 1.5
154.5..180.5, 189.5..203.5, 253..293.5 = 0.0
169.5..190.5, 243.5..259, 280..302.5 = 1.6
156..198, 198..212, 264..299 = 1.2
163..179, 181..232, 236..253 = 6.3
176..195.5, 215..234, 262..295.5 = 9.1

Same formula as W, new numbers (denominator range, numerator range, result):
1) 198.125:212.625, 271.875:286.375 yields 1.13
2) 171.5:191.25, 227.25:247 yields 0.64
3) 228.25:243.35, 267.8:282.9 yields 1.68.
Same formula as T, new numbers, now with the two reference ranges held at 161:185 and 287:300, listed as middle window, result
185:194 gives -0.1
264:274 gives 0.5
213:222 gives 3.4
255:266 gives 0.7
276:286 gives 0.2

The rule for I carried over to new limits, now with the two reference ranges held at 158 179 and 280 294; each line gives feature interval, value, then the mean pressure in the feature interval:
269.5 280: 0.03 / 65.9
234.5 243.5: 0.44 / 44.4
